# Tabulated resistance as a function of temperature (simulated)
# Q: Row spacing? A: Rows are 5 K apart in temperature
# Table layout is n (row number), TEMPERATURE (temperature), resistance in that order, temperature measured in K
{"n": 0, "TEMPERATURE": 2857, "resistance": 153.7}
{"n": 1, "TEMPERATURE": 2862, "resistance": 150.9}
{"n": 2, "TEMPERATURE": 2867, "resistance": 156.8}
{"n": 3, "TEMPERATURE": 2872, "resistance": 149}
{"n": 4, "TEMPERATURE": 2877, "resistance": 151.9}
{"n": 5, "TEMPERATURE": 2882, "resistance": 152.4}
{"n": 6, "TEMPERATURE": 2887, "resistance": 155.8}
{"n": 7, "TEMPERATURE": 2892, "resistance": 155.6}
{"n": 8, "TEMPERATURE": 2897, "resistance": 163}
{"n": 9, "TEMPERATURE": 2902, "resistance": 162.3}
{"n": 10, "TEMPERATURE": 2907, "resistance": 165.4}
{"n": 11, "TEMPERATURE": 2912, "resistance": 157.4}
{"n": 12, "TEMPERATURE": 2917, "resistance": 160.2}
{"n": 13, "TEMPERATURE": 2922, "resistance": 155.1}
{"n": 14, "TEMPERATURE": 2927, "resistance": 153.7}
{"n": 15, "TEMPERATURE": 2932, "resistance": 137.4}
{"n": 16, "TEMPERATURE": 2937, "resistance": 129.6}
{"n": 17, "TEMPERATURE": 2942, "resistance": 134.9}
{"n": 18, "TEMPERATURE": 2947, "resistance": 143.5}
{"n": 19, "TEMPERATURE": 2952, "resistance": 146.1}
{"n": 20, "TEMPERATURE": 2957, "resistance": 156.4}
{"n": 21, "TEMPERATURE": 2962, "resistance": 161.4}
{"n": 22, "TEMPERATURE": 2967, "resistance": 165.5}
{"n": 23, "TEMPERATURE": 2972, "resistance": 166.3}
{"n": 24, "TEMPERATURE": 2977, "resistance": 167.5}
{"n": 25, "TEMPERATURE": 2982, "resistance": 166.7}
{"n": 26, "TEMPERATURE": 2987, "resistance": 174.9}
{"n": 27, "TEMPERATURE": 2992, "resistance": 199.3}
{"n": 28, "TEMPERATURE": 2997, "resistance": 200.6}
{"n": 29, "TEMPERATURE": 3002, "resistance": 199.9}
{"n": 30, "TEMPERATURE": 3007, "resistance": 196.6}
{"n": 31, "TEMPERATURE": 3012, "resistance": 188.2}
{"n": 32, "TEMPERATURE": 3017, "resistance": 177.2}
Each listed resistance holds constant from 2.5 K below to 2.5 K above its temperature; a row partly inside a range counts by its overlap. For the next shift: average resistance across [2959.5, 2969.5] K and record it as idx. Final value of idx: 163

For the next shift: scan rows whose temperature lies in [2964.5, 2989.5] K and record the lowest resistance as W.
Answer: 165.5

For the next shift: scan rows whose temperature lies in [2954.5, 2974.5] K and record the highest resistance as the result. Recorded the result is 166.3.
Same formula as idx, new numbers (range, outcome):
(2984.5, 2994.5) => 187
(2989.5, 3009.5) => 199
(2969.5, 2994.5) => 175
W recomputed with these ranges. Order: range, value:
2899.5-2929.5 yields 153.7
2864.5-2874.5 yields 149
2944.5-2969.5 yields 143.5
